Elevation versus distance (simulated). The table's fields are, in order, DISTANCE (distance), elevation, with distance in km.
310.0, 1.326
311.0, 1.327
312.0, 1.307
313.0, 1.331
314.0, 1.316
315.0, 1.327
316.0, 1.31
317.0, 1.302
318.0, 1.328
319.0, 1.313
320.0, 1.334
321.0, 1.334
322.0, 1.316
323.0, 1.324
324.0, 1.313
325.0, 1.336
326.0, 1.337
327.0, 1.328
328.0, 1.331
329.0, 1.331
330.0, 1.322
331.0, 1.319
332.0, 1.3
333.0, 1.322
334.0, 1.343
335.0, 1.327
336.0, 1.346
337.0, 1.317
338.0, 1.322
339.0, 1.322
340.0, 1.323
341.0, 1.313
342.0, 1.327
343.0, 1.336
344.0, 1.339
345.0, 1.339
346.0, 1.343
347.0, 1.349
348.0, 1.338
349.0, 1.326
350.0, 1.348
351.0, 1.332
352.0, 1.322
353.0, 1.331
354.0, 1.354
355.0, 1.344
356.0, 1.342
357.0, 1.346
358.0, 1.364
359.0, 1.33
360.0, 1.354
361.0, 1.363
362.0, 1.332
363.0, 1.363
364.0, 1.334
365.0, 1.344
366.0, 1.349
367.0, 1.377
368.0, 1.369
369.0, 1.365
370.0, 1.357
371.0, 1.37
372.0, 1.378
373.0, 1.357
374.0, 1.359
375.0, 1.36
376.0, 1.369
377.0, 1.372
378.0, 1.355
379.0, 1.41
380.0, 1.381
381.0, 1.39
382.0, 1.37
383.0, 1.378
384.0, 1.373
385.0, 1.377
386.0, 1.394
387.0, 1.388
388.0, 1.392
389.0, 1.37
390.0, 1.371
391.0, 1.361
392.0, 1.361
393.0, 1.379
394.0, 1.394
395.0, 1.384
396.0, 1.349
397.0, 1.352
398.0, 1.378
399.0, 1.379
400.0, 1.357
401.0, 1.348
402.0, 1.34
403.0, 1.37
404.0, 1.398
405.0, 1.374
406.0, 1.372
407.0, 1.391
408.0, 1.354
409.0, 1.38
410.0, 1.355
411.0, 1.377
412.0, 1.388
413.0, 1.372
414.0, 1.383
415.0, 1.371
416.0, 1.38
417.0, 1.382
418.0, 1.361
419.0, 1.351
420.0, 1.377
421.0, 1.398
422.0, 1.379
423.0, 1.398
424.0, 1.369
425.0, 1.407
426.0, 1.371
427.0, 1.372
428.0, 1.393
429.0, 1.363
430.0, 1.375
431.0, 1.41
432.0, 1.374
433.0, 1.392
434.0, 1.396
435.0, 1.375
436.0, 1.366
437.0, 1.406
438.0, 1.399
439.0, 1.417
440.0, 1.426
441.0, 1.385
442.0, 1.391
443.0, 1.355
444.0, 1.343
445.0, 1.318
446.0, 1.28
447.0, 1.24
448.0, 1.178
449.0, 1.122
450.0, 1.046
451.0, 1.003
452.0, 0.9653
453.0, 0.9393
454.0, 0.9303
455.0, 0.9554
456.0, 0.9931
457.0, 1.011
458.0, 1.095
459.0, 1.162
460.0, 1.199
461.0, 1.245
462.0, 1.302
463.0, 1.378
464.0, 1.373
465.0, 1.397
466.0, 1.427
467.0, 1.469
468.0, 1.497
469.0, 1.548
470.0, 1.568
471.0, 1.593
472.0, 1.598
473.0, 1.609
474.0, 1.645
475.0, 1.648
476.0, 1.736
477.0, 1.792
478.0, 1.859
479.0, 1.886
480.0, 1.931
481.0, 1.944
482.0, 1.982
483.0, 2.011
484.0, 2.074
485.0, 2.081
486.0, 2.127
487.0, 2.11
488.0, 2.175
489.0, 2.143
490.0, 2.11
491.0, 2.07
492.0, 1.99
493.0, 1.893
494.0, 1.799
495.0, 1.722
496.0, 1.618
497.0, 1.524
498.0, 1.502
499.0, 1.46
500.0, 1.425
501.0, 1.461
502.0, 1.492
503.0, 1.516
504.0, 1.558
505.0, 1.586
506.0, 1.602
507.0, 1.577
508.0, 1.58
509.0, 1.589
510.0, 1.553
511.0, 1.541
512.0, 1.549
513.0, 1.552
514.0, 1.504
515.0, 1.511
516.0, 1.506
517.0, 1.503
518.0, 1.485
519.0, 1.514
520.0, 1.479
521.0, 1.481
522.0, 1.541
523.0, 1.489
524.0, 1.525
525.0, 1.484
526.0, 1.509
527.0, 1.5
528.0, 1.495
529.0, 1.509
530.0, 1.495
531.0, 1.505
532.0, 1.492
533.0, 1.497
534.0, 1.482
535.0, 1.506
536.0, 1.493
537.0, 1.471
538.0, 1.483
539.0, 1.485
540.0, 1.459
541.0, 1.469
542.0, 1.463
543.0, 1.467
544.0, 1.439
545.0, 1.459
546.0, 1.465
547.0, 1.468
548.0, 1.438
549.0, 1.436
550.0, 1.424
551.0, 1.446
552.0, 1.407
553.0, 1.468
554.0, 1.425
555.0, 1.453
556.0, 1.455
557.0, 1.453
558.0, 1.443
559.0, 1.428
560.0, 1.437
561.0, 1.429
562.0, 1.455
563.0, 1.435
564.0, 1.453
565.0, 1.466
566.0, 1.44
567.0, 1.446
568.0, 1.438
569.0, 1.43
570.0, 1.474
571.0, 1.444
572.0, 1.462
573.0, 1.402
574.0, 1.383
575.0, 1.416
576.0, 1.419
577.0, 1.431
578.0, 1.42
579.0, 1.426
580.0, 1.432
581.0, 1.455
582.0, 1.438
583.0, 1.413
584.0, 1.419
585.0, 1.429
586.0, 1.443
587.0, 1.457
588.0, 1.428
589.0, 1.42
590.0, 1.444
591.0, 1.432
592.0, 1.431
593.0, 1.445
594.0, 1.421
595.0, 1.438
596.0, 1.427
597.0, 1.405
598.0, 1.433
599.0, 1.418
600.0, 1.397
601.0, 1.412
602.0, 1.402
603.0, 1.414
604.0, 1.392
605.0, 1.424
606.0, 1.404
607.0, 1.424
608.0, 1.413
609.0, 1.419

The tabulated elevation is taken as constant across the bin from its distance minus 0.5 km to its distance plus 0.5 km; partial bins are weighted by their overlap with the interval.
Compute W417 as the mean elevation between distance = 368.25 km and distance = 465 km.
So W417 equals 1.33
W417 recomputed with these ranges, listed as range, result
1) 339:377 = 1.35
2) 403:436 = 1.38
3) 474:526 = 1.7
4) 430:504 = 1.51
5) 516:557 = 1.48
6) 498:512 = 1.53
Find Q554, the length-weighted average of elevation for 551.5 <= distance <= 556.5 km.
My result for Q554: 1.44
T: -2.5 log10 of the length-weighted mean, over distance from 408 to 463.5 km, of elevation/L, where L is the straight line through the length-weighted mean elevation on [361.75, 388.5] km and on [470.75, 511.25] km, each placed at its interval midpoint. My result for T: 0.21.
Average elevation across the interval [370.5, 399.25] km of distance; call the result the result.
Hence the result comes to 1.37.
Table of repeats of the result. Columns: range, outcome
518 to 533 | 1.5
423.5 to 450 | 1.35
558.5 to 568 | 1.44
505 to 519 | 1.54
